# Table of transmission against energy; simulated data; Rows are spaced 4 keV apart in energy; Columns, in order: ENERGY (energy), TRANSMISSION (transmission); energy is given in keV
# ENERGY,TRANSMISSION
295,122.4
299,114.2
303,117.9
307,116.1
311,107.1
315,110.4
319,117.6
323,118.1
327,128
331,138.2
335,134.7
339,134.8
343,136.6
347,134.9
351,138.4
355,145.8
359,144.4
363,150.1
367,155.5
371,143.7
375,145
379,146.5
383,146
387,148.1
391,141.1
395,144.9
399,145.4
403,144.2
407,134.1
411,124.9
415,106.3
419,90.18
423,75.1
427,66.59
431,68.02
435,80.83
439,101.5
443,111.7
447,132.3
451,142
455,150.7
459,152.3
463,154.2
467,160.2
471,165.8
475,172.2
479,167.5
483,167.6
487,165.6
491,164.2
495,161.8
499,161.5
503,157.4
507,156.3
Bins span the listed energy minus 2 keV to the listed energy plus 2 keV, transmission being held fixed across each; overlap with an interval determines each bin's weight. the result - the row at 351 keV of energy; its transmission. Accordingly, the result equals 138.4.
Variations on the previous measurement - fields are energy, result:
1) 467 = 160.2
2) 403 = 144.2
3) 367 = 155.5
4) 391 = 141.1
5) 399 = 145.4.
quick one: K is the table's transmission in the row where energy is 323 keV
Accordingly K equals 118.1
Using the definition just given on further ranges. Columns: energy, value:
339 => 134.8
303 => 117.9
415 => 106.3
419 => 90.18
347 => 134.9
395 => 144.9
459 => 152.3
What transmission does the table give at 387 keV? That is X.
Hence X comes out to 148.1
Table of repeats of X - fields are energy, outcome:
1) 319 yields 117.6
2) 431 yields 68.02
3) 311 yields 107.1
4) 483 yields 167.6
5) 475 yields 172.2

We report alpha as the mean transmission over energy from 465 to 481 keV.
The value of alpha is 166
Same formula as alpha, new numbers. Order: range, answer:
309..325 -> 113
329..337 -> 136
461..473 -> 160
